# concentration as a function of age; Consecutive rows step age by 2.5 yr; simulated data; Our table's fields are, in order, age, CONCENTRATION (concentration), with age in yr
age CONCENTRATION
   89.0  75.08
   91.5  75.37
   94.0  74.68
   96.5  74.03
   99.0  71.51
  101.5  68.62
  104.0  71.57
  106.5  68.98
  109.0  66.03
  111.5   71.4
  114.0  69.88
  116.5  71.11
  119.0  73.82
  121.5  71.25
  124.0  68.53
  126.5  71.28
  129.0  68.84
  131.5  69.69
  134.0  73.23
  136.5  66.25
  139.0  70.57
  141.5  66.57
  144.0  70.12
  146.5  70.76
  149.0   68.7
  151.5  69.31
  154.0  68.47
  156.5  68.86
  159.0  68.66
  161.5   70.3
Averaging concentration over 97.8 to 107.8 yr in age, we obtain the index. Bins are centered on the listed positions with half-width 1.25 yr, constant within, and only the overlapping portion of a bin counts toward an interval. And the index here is 70.1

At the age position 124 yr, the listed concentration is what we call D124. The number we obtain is 68.53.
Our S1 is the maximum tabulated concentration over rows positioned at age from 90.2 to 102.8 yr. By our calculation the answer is 75.37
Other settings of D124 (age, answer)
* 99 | 71.51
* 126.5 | 71.28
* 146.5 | 70.76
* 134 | 73.23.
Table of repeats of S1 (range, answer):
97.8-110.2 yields 71.57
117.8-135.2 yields 73.82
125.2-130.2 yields 71.28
